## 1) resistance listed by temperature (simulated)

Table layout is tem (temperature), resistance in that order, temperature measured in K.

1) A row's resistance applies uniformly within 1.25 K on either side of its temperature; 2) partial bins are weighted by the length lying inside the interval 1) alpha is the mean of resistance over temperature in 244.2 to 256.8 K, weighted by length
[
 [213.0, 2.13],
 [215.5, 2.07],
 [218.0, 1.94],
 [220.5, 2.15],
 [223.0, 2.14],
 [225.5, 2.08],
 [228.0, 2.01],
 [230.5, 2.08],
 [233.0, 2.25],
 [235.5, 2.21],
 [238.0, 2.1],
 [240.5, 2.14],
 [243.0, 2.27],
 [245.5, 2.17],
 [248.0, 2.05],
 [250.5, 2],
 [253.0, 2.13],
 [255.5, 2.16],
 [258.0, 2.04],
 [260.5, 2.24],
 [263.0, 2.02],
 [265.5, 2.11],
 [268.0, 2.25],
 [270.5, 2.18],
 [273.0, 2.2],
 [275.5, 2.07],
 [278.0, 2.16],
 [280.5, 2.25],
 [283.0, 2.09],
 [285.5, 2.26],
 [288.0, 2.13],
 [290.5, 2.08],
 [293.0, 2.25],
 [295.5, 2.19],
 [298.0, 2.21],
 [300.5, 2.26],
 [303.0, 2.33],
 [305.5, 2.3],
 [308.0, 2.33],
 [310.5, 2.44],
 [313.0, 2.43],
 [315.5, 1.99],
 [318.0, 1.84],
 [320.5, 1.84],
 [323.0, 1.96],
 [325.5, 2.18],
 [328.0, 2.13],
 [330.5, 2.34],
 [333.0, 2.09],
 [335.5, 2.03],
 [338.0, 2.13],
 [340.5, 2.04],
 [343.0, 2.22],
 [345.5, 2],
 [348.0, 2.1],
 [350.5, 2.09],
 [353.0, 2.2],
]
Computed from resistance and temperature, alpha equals 2.1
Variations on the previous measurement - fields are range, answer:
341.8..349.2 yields 2.11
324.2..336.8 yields 2.15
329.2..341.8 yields 2.13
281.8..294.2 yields 2.16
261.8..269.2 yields 2.13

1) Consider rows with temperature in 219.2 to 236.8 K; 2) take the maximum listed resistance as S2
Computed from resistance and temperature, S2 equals 2.25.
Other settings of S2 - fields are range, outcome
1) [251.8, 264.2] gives 2.24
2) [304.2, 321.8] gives 2.44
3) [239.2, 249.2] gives 2.27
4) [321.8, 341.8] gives 2.34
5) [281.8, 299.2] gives 2.26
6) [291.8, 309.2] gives 2.33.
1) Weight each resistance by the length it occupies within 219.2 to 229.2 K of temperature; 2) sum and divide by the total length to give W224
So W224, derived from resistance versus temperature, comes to 2.09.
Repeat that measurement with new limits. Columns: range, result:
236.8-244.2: 2.17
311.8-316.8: 2.2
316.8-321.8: 1.84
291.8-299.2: 2.22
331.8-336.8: 2.06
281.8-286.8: 2.18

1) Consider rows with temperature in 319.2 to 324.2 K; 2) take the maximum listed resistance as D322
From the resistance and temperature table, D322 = 1.96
